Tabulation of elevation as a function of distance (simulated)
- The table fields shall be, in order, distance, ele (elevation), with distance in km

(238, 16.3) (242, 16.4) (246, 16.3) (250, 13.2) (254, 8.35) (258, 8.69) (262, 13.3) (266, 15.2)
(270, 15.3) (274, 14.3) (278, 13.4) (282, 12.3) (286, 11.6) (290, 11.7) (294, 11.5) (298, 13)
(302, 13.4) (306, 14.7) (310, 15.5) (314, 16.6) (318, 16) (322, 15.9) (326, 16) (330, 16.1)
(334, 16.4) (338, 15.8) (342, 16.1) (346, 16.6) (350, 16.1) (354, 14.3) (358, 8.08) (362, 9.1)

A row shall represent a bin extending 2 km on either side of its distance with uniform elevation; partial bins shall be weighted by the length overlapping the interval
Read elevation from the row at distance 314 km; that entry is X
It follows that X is 16.6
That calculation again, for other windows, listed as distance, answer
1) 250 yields 13.2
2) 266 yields 15.2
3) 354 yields 14.3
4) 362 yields 9.1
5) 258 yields 8.69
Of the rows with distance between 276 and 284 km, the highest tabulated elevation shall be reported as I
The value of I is 13.4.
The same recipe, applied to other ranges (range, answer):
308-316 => 16.6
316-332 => 16.1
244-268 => 16.3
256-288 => 15.3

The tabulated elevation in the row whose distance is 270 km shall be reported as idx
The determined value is 15.3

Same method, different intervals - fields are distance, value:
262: 13.3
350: 16.1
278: 13.4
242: 16.4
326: 16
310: 15.5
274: 14.3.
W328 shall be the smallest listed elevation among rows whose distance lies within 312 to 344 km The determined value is 15.8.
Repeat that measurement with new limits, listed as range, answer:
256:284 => 8.69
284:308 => 11.5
